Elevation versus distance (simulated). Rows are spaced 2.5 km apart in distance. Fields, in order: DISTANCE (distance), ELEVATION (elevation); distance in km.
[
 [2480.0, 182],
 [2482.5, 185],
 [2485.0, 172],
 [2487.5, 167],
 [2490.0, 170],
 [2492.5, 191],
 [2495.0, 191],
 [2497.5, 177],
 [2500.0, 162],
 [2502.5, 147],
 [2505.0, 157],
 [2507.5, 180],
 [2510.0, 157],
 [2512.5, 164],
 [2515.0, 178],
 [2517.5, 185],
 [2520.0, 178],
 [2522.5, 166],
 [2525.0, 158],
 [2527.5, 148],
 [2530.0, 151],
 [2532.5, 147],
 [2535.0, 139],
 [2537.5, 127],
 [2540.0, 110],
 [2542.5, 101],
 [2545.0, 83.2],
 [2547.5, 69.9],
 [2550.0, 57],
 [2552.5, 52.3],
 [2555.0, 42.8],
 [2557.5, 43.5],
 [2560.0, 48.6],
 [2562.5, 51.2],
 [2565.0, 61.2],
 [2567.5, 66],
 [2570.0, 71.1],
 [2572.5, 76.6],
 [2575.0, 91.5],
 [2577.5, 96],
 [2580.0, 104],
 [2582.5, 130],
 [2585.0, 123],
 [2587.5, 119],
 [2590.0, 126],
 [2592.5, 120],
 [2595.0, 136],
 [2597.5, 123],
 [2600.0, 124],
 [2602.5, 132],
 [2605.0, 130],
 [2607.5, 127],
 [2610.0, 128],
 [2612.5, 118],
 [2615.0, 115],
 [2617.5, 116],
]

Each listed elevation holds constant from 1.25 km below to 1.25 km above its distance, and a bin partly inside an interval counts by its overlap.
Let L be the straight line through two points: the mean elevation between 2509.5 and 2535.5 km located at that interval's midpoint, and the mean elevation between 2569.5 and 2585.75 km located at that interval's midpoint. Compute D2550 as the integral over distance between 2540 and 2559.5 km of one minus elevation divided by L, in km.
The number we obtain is 9.7 km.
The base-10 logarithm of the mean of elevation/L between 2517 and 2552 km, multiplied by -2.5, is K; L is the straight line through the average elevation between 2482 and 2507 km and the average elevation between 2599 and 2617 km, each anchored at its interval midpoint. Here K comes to 0.22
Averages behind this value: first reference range 172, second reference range 124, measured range 127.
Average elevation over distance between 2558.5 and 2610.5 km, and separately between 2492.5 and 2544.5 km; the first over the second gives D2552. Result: 0.66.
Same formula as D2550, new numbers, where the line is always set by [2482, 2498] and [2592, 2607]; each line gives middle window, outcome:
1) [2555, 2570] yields 9.3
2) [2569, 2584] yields 4.6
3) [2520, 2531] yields 0.3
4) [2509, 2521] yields -0.4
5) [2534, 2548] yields 4.4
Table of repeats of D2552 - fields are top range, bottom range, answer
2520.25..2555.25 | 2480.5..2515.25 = 0.67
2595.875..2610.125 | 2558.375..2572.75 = 2.09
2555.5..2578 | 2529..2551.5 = 0.60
